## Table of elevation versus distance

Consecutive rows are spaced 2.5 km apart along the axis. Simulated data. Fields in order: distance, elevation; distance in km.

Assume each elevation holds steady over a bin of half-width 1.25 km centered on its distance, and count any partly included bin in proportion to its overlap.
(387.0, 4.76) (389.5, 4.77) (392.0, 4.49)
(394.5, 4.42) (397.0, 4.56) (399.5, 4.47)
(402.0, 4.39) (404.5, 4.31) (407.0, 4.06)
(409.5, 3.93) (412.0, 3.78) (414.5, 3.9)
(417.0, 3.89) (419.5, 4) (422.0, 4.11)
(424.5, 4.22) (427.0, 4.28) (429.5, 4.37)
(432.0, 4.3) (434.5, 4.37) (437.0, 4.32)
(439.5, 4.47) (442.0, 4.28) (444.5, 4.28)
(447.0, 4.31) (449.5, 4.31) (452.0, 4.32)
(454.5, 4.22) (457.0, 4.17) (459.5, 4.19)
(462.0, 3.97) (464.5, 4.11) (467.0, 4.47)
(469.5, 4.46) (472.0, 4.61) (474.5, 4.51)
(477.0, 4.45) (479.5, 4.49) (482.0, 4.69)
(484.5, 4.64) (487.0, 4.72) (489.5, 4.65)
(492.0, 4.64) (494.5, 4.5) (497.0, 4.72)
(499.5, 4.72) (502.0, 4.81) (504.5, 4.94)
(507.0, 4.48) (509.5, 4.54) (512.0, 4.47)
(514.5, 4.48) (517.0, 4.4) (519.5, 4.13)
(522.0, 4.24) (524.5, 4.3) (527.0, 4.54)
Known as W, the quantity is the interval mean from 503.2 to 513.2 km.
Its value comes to 4.61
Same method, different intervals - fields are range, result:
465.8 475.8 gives 4.51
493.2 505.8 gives 4.74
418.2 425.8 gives 4.11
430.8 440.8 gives 4.36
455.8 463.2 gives 4.11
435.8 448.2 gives 4.33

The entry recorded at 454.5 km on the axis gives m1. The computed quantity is 4.22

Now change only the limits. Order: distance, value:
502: 4.81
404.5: 4.31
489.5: 4.65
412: 3.78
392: 4.49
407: 4.06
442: 4.28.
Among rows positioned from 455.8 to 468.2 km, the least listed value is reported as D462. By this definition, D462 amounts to 3.97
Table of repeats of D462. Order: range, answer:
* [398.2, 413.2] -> 3.78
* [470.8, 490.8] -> 4.45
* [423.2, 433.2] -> 4.22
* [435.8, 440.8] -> 4.32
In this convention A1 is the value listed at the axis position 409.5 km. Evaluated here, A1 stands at 3.93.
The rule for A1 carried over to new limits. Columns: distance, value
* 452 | 4.32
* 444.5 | 4.28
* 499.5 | 4.72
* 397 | 4.56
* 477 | 4.45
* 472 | 4.61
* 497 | 4.72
